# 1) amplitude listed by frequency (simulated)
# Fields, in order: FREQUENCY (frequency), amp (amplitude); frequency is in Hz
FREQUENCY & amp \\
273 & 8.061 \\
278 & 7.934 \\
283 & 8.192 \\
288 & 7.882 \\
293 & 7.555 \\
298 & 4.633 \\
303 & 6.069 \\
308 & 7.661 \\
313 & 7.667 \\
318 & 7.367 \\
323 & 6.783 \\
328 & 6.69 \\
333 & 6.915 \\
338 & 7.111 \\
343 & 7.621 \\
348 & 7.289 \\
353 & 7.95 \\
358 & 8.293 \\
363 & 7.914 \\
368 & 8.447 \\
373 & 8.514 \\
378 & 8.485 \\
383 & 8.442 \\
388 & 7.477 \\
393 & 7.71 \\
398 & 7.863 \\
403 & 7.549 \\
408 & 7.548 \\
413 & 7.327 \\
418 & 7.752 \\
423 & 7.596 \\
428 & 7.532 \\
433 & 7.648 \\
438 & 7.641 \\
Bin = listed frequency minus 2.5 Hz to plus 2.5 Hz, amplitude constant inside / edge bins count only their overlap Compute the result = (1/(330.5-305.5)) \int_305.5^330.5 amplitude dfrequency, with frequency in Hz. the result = 7.23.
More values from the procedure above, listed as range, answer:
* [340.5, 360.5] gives 7.79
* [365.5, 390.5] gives 8.27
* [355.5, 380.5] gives 8.33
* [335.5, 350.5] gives 7.34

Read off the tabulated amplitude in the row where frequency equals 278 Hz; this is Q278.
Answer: 7.934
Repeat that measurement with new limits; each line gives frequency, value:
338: 7.111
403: 7.549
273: 8.061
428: 7.532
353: 7.95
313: 7.667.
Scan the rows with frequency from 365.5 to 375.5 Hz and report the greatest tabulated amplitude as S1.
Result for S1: 8.514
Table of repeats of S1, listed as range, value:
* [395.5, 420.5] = 7.863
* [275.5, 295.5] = 8.192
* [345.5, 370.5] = 8.447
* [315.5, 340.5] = 7.367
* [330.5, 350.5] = 7.621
